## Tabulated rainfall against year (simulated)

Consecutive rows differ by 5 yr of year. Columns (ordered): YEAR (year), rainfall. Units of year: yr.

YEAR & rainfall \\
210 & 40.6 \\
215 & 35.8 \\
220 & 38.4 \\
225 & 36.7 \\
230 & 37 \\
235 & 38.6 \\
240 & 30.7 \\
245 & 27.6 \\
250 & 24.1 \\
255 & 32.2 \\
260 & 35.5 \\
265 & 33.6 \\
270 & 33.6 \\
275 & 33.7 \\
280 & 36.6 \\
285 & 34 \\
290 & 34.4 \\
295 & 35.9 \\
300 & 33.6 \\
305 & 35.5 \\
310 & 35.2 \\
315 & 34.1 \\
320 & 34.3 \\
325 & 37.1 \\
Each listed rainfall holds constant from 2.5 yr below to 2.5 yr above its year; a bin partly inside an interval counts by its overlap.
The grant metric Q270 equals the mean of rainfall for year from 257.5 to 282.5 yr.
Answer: 34.6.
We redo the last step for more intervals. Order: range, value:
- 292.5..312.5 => 35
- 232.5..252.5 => 30.2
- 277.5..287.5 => 35.3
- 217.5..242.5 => 36.3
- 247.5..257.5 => 28.1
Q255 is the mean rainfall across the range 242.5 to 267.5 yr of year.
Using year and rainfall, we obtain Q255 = 30.6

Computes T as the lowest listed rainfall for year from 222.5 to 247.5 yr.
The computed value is 27.6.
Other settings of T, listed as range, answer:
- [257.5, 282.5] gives 33.6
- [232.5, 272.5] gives 24.1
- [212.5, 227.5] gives 35.8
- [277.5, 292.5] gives 34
